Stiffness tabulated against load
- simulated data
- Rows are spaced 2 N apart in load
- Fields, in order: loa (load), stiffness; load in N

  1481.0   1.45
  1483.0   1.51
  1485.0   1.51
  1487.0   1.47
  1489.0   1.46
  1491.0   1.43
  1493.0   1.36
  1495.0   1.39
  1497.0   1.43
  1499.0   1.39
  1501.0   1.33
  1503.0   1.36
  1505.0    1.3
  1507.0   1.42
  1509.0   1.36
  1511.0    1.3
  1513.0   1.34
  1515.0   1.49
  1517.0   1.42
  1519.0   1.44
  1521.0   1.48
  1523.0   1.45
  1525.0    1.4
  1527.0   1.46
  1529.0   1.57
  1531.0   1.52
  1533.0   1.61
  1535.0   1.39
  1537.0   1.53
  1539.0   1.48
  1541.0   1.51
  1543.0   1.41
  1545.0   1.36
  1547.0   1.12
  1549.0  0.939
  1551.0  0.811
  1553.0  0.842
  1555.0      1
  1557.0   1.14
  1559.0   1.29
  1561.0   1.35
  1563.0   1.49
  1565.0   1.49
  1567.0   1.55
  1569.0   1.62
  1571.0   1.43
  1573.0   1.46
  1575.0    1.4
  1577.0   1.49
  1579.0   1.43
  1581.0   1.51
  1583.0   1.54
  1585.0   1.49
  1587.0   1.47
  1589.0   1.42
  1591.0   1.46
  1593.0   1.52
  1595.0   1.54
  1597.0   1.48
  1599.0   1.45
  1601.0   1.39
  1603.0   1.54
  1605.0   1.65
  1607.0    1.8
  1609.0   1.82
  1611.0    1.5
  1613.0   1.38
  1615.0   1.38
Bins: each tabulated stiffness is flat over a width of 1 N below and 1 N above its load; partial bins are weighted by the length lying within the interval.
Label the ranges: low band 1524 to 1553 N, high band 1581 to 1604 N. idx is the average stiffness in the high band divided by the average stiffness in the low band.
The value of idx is 1.10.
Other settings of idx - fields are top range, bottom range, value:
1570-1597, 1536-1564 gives 1.19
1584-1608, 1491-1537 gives 1.07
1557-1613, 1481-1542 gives 1.04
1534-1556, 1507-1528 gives 0.86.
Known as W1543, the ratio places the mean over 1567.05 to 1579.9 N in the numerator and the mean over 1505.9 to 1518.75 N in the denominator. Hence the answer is 1.1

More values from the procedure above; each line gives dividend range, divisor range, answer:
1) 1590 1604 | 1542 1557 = 1.38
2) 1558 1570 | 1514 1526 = 1.01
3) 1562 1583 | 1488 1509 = 1.07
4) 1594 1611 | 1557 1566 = 1.15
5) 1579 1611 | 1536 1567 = 1.22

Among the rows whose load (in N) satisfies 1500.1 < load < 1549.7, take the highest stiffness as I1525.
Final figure 1.61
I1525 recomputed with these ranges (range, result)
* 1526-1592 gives 1.62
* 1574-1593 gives 1.54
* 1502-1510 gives 1.42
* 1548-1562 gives 1.35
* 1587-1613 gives 1.82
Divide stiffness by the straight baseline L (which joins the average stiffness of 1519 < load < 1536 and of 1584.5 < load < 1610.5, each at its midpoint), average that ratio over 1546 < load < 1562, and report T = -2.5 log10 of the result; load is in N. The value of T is 0.38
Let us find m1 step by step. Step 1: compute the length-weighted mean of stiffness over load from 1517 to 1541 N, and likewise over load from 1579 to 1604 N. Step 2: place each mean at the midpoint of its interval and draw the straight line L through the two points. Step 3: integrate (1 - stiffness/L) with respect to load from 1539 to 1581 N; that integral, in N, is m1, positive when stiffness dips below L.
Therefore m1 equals 4.7 N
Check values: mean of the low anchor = 1.48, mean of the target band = 1.32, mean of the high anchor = 1.48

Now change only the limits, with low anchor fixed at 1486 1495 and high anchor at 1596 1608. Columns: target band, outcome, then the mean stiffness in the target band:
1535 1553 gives 2.8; 1.25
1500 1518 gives 1.0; 1.37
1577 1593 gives 0.6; 1.48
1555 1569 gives 1.2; 1.37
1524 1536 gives -0.2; 1.49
